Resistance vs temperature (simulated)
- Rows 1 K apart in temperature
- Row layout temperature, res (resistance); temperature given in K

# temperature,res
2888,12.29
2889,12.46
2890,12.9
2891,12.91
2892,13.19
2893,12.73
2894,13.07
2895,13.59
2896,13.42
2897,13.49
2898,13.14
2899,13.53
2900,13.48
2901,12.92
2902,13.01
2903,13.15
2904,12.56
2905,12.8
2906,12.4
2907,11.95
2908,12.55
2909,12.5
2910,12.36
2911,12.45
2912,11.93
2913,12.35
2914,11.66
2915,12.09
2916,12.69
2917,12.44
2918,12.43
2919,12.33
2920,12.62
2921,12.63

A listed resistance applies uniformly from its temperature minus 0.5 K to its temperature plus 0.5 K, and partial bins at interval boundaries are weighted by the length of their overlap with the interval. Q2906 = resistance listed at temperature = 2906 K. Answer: 12.4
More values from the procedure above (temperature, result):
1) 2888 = 12.29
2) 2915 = 12.09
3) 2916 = 12.69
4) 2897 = 13.49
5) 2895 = 13.59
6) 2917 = 12.44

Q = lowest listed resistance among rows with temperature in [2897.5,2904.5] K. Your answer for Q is 12.56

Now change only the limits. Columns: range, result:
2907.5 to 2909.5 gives 12.5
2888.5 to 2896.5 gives 12.46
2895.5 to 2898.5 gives 13.14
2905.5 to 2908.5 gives 11.95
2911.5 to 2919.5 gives 11.66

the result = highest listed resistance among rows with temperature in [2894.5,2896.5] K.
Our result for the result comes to 13.59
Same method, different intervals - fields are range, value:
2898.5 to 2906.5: 13.53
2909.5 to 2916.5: 12.69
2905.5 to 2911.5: 12.55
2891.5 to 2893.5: 13.19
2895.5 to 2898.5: 13.49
